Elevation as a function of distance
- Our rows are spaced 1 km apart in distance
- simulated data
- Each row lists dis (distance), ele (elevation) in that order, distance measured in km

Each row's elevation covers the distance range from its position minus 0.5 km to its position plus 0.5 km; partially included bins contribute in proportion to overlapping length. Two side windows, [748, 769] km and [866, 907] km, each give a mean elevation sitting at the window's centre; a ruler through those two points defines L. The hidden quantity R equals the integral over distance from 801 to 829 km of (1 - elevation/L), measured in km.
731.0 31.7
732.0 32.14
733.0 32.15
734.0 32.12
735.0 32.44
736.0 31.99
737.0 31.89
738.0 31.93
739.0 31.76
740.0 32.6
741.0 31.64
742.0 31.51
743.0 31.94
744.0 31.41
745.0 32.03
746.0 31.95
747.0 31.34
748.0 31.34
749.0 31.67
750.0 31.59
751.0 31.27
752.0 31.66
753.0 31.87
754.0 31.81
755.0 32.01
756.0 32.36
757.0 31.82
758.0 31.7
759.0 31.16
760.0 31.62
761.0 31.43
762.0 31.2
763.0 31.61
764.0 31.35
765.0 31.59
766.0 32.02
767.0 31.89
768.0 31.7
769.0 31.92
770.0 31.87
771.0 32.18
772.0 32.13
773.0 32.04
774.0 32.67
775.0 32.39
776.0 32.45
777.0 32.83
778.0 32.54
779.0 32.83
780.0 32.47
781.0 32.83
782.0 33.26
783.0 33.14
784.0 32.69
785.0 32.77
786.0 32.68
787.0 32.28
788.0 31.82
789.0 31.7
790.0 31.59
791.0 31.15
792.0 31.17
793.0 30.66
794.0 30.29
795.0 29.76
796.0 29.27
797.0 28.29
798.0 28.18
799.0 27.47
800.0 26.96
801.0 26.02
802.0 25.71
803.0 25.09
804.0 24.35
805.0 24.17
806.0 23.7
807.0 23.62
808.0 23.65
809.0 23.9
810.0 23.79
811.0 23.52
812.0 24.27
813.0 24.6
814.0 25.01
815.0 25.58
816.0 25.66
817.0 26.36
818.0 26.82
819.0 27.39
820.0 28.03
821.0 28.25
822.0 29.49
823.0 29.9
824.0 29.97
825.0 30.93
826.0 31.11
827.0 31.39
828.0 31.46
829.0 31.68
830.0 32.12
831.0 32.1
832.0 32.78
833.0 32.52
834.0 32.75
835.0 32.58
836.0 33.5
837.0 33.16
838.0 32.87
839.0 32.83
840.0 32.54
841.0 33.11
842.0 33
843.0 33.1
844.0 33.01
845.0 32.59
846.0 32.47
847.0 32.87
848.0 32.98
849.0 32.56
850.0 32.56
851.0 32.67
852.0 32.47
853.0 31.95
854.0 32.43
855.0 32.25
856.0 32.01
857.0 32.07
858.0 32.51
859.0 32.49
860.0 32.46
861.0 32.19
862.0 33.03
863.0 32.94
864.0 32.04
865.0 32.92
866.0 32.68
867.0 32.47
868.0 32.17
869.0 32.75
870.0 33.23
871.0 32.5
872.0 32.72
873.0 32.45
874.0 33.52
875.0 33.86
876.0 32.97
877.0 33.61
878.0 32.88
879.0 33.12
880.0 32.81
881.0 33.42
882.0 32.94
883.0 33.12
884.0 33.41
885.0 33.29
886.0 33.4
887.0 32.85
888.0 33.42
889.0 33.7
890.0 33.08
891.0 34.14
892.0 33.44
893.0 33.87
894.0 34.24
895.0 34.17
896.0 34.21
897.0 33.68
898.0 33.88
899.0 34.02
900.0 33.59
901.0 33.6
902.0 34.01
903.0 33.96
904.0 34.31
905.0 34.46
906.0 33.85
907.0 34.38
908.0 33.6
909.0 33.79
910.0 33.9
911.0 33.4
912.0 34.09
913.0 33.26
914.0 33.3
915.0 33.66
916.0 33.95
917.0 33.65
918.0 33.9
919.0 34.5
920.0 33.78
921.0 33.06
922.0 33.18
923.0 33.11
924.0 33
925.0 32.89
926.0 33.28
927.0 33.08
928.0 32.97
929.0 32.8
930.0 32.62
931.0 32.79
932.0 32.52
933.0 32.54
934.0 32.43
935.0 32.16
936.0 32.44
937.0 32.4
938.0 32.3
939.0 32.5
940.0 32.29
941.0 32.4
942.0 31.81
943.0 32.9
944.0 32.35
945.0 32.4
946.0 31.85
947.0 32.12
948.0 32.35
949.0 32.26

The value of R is 5.0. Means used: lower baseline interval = 31.7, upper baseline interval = 33.4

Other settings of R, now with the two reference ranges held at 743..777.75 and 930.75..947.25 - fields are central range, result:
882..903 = -0.9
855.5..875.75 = -0.3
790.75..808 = 2.5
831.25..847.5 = -0.4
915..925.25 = -0.4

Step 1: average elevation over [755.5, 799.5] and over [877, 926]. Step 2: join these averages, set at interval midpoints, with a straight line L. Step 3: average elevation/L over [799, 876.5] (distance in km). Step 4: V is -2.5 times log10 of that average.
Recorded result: 0.08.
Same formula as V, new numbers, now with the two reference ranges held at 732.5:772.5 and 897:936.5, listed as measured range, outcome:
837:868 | 0.01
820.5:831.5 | 0.06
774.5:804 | 0.05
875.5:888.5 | 0.00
